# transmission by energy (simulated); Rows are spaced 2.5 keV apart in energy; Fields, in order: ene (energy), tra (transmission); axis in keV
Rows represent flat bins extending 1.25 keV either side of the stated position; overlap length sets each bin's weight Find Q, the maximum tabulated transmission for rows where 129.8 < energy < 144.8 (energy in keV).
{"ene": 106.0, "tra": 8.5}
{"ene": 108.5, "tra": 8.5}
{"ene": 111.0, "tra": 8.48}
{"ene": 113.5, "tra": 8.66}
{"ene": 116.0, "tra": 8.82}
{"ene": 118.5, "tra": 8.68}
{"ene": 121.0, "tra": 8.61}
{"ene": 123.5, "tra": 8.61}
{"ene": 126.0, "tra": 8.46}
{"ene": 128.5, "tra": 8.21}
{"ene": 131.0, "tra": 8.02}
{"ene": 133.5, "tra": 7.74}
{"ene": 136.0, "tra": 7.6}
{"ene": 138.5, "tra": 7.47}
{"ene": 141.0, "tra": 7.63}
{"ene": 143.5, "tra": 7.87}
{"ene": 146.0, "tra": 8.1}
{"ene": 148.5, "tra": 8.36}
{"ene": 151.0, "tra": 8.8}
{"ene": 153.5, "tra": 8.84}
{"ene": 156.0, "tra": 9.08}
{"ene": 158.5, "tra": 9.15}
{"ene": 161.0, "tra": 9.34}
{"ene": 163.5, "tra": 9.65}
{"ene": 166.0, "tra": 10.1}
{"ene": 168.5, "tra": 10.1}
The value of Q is 8.02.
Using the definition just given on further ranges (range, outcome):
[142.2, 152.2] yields 8.8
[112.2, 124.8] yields 8.82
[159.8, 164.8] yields 9.65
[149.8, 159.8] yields 9.15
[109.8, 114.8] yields 8.66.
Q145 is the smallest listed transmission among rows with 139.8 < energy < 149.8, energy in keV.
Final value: 7.63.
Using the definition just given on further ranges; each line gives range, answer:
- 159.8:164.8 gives 9.34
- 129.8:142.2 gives 7.47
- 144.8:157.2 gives 8.1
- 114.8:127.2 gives 8.46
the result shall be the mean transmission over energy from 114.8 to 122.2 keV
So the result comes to 8.7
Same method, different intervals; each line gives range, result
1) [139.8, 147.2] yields 7.87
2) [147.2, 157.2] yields 8.77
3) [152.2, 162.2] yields 9.1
